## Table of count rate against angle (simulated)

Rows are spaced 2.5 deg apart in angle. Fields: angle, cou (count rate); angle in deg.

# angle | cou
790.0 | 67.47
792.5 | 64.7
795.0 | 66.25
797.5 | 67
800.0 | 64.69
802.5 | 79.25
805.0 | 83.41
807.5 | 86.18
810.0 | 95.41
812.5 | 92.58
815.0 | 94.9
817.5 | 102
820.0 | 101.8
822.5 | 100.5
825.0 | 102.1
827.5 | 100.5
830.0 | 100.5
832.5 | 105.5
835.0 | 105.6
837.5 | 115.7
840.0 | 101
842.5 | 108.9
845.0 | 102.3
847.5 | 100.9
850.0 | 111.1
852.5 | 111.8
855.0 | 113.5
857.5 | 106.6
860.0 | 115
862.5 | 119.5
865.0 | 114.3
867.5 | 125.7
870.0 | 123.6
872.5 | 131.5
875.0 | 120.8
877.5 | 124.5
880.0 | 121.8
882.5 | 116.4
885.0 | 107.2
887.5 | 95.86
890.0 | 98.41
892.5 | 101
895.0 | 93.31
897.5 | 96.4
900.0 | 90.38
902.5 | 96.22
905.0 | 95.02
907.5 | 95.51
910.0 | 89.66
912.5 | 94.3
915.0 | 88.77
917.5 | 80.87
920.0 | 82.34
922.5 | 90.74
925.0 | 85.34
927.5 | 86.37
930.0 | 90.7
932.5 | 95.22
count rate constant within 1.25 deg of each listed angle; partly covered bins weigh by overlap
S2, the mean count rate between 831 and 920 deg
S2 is 106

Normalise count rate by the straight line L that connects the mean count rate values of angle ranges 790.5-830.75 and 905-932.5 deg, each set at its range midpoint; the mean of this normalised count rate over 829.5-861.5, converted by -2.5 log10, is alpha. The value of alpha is -0.22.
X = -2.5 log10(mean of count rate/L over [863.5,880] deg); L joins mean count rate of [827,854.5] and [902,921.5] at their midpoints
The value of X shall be -0.24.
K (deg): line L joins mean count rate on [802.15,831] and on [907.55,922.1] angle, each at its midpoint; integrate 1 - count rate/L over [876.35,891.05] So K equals -3.3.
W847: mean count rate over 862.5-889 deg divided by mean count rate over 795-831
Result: 1.31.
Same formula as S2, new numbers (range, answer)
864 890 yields 117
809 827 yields 98.6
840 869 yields 111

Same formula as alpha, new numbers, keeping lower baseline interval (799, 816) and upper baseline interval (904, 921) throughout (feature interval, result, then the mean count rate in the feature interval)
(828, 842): -0.217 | 106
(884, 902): -0.100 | 97.3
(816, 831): -0.176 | 101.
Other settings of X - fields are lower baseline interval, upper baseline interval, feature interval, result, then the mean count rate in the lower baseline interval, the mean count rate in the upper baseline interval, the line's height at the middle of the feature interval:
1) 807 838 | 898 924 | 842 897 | -0.18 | 100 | 90.5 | 95.1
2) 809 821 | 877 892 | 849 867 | -0.09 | 97.3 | 110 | 105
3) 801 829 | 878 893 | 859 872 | -0.16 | 94.2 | 108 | 104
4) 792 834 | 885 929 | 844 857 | -0.19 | 89.2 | 92.2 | 90.4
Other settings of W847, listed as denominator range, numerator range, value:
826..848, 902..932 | 0.86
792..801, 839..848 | 1.57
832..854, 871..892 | 1.07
